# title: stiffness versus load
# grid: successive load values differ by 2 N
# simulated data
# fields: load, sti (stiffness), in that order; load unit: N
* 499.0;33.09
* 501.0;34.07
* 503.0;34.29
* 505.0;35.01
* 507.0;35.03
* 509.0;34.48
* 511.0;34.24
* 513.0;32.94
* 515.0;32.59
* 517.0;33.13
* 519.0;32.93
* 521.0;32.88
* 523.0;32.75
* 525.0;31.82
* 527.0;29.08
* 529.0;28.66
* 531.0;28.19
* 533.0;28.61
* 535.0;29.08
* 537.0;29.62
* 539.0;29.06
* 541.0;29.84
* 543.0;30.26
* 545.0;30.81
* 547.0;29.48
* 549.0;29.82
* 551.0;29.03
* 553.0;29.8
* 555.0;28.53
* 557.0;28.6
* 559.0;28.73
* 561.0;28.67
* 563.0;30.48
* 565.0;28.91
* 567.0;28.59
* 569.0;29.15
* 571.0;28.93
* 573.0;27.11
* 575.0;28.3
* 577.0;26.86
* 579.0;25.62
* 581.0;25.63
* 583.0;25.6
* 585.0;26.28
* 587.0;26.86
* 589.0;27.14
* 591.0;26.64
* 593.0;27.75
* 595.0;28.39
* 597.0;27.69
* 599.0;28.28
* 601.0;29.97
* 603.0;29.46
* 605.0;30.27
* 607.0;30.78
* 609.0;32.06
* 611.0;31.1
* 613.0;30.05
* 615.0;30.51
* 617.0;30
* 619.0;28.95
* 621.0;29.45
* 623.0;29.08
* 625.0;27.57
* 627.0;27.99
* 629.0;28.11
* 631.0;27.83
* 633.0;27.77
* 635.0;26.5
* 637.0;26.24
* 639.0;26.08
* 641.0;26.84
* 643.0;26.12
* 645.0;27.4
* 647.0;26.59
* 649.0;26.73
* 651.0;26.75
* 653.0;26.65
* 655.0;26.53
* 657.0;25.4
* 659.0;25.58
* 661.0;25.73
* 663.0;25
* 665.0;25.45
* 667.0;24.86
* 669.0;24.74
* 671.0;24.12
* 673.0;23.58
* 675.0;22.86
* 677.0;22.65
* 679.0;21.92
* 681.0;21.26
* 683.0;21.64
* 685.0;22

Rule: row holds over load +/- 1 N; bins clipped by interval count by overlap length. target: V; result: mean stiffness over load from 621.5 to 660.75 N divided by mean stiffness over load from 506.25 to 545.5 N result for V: 0.86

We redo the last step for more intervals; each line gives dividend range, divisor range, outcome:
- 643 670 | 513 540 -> 0.84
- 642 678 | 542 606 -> 0.89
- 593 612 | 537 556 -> 1.00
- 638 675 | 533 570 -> 0.88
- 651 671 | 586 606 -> 0.90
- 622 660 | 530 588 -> 0.95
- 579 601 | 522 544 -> 0.91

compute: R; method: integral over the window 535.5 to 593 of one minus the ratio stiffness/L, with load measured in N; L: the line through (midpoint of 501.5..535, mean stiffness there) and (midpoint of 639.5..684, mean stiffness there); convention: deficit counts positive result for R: 2.9 N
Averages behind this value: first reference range 32.2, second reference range 24.9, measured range 28.4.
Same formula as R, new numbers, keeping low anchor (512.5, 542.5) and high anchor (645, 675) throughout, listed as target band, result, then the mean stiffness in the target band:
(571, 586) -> 1.08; 26.6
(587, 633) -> -2.53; 29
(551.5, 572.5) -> 0.26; 29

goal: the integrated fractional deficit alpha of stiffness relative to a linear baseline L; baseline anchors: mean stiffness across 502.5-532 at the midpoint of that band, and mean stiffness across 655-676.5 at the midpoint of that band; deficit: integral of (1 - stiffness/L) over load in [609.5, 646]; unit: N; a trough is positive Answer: -2.0 N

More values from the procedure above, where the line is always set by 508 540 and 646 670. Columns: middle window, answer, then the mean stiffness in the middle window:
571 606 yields 1.30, 27.6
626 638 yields -0.23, 27.4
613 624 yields -0.88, 29.6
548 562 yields 0.46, 29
